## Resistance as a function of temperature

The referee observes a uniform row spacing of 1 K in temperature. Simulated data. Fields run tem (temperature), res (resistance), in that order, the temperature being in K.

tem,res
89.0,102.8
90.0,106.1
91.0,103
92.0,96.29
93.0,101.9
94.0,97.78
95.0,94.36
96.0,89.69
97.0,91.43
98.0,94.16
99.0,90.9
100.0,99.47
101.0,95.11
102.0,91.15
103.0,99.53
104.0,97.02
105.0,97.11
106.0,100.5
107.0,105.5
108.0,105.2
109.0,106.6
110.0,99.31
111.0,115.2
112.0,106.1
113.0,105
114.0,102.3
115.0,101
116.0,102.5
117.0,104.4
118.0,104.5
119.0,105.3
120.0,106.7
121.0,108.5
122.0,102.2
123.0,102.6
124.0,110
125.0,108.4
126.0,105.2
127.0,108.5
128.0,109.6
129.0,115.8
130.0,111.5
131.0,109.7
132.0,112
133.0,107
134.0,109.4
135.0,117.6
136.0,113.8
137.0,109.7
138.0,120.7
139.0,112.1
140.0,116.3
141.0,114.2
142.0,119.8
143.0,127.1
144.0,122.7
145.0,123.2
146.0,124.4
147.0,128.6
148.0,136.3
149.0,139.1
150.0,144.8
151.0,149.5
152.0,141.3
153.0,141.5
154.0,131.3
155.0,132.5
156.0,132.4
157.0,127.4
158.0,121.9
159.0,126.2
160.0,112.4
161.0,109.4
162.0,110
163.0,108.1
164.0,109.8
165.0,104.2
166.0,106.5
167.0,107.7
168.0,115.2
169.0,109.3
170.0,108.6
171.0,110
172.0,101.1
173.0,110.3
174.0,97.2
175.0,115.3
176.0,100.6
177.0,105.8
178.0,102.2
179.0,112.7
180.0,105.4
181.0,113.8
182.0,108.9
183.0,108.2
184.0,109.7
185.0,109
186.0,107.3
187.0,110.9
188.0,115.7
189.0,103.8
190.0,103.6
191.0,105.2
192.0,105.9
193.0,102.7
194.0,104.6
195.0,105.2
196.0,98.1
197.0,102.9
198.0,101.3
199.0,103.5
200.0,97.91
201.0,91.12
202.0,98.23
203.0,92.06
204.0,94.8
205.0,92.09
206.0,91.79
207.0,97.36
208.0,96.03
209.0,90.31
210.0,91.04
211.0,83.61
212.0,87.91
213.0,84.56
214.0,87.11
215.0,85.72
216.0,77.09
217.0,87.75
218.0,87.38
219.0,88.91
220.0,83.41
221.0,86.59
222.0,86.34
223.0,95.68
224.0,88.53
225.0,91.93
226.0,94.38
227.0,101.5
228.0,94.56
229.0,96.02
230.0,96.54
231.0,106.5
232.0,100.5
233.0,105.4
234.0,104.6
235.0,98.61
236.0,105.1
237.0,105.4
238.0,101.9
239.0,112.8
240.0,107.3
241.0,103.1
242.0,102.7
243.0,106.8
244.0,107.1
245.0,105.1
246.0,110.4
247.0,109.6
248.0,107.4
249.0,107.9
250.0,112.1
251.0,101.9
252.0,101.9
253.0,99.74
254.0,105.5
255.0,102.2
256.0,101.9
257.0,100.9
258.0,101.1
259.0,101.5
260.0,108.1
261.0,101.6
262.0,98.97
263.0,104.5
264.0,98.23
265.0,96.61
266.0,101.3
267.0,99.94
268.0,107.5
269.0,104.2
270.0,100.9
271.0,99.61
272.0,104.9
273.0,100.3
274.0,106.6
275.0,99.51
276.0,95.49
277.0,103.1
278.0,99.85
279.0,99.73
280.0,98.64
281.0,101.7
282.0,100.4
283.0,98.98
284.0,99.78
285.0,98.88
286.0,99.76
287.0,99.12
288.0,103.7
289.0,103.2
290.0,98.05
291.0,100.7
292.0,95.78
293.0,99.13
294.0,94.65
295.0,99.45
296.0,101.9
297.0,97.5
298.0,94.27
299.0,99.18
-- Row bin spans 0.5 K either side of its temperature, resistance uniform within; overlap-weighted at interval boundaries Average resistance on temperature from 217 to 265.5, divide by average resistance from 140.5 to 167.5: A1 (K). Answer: 0.8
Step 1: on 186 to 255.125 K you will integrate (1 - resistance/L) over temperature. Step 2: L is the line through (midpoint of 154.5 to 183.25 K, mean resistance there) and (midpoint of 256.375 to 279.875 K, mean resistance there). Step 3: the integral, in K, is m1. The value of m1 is 4.8 K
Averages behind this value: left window 112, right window 101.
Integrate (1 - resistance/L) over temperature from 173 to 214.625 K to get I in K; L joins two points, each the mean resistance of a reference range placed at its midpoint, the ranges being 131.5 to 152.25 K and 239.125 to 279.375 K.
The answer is 4.9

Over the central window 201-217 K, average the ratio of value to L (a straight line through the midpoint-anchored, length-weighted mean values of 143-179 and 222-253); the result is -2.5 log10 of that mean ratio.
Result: 0.21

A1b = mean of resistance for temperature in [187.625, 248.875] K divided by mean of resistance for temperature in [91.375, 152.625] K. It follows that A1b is 0.89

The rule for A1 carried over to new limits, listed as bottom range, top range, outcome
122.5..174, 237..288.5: 0.87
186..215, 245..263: 1.07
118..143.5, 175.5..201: 0.95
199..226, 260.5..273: 1.13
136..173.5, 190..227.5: 0.78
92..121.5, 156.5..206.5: 1.06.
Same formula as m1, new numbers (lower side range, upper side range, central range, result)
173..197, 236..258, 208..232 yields 3.5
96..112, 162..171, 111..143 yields -2.1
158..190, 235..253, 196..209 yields 1.4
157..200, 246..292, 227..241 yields 0.2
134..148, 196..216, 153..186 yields -1.4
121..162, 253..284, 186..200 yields 1.0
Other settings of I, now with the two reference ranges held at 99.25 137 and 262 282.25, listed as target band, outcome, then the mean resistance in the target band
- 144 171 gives -4.81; 123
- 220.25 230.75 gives 0.93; 93.3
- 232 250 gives -0.71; 106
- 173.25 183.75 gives -0.35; 107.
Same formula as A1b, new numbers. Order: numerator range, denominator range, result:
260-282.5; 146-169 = 0.82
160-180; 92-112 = 1.09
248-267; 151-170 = 0.86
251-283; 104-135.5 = 0.95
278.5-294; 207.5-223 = 1.14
